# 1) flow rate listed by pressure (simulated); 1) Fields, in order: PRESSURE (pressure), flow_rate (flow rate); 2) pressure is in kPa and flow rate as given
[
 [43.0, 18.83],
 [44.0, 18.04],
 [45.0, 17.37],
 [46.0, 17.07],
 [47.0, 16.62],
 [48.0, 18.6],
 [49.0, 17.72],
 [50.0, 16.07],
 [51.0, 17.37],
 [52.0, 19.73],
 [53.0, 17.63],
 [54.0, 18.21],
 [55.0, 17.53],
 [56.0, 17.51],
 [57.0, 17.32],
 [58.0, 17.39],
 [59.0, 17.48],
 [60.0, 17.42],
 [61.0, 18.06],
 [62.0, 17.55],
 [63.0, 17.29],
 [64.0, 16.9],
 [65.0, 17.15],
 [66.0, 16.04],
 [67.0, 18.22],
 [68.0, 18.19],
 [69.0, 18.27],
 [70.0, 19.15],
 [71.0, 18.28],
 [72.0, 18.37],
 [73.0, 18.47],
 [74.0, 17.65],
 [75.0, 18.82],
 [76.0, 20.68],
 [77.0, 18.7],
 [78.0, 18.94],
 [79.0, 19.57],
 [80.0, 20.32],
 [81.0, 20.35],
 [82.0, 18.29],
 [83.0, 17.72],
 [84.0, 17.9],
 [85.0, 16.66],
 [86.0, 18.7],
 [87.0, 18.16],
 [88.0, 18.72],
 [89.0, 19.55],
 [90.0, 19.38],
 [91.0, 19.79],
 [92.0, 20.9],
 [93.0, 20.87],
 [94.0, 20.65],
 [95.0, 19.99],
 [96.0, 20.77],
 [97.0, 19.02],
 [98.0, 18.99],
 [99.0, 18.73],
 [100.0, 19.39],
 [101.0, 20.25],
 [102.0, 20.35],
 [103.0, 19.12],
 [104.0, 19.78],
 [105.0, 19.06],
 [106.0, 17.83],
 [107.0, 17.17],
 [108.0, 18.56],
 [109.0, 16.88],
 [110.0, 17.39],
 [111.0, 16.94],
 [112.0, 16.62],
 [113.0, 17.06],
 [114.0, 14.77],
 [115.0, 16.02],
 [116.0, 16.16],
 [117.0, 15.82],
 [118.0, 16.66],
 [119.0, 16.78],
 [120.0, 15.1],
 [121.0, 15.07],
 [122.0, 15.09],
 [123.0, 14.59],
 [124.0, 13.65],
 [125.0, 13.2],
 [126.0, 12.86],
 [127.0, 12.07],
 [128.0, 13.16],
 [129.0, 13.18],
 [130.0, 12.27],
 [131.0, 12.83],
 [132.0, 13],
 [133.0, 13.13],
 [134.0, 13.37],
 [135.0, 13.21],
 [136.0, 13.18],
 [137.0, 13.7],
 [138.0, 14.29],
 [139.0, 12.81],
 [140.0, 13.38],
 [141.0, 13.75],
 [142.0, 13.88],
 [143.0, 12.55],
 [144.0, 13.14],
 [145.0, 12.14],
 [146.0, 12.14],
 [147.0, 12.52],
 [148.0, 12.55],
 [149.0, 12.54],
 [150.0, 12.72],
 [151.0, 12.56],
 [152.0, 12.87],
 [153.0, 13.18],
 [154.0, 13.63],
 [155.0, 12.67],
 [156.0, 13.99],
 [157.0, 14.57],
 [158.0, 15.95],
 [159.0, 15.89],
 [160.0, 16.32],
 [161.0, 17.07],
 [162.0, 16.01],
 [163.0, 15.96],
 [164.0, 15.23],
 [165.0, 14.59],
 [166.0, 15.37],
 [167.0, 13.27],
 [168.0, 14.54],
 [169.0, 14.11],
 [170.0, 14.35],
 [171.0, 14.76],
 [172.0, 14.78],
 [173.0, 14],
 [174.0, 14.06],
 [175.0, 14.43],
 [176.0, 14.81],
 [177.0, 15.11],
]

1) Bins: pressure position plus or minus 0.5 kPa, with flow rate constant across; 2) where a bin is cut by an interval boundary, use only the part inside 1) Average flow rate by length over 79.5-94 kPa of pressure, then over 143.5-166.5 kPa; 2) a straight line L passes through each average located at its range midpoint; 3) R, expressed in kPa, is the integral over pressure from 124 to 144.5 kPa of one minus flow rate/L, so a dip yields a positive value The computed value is 3.20 kPa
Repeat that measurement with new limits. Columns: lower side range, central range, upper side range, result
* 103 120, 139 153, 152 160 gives 2.0 kPa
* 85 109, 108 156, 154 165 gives 8.5 kPa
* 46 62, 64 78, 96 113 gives -0.3 kPa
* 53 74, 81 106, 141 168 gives -4.2 kPa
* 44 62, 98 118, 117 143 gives -3.9 kPa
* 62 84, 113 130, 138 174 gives 1.3 kPa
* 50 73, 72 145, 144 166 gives -3.5 kPa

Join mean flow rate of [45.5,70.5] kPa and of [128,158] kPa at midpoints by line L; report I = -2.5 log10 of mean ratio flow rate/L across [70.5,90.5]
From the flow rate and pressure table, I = -0.14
